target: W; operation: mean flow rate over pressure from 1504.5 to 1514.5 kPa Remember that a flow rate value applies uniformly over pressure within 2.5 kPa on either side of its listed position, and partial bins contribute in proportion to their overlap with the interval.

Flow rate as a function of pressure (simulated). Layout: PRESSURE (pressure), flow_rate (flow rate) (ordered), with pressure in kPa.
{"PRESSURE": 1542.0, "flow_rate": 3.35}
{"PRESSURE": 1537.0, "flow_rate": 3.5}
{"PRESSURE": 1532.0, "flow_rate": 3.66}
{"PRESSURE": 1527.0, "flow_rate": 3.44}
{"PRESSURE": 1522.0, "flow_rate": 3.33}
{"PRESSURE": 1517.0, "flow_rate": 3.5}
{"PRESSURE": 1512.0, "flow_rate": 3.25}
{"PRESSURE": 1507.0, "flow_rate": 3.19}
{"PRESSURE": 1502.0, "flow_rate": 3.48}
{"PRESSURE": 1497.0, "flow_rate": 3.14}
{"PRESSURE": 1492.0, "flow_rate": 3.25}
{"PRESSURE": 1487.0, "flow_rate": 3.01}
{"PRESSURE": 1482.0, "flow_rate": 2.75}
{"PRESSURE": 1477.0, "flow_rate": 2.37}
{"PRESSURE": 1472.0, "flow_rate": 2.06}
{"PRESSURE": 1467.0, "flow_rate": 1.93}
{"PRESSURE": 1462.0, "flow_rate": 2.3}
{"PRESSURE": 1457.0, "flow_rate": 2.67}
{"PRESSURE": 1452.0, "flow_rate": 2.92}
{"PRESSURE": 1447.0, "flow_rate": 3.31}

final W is 3.22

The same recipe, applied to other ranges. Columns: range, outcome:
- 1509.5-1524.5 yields 3.36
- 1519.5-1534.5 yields 3.48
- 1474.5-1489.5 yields 2.71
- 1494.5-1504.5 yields 3.31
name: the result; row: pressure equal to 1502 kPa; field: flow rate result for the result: 3.48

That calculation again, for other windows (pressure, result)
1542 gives 3.35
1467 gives 1.93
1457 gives 2.67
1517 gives 3.5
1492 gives 3.25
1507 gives 3.19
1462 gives 2.3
